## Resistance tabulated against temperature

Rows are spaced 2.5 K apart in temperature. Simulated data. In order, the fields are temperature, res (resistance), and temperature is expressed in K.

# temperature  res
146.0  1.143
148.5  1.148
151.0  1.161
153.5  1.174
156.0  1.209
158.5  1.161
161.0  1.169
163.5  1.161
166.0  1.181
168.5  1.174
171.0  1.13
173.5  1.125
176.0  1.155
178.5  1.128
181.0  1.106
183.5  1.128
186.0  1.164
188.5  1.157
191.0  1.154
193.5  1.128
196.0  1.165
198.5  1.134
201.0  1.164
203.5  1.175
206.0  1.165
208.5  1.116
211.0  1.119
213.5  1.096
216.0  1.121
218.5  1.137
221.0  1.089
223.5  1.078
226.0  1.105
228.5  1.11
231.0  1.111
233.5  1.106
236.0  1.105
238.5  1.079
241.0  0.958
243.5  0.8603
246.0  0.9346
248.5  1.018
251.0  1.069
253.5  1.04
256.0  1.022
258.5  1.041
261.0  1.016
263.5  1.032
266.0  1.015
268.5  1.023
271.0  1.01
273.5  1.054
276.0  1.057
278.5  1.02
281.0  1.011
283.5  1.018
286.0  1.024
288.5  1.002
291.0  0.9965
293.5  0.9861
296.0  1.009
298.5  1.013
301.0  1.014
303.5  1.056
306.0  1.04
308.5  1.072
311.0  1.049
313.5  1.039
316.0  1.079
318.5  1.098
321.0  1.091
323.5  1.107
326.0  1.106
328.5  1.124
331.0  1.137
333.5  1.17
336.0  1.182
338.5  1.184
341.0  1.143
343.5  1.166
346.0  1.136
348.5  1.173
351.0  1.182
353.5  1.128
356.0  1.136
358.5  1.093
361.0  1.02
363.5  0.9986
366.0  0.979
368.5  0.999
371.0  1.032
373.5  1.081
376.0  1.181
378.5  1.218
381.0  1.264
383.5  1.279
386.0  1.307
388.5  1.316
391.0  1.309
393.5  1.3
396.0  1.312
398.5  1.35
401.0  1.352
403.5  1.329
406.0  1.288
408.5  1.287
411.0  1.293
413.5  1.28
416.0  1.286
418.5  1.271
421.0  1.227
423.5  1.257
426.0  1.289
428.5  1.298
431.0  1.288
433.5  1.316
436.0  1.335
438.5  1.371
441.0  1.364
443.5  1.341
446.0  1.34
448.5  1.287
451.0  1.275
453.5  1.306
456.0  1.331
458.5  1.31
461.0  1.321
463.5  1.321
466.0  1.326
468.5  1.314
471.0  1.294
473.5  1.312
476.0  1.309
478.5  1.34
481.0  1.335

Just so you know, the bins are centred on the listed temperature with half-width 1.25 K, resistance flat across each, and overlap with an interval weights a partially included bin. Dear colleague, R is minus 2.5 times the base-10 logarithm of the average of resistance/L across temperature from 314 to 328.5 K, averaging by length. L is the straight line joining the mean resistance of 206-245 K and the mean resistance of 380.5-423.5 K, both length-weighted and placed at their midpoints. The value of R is 0.10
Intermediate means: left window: 1.08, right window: 1.3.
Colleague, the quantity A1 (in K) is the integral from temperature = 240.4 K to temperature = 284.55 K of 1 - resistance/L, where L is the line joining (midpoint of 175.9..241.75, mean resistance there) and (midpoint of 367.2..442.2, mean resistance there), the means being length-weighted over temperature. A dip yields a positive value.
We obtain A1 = 5.7 K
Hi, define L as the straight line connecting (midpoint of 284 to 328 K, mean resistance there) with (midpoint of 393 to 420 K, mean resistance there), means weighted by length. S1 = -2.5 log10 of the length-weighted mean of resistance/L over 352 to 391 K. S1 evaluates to 0.07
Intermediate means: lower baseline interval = 1.05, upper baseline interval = 1.3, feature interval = 1.14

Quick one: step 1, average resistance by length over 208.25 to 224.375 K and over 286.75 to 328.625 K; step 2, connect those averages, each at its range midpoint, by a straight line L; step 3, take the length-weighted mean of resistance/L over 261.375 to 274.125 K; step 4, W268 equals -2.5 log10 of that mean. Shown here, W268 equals 0.05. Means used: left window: 1.11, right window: 1.05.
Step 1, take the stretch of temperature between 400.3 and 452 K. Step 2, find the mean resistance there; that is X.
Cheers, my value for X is 1.3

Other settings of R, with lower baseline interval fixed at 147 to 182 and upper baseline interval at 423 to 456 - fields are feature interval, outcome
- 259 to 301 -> 0.20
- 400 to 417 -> 0.00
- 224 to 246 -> 0.14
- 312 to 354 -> 0.11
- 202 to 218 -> 0.05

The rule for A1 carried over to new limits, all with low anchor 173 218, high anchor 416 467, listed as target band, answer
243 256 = 2.00 K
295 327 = 4.18 K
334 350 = 0.97 K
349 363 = 1.57 K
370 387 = 0.94 K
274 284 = 1.40 K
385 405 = -0.71 K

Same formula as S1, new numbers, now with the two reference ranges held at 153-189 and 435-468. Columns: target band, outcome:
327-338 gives 0.089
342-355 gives 0.095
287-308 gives 0.208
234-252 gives 0.189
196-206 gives 0.012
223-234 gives 0.081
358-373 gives 0.241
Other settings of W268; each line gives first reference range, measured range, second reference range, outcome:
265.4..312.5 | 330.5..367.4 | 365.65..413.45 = 0.03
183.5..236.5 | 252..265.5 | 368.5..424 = 0.13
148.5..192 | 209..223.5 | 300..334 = 0.02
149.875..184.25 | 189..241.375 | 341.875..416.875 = 0.04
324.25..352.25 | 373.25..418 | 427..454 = -0.03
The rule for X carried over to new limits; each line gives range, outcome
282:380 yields 1.08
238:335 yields 1.04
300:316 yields 1.05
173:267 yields 1.09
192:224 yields 1.13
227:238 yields 1.11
